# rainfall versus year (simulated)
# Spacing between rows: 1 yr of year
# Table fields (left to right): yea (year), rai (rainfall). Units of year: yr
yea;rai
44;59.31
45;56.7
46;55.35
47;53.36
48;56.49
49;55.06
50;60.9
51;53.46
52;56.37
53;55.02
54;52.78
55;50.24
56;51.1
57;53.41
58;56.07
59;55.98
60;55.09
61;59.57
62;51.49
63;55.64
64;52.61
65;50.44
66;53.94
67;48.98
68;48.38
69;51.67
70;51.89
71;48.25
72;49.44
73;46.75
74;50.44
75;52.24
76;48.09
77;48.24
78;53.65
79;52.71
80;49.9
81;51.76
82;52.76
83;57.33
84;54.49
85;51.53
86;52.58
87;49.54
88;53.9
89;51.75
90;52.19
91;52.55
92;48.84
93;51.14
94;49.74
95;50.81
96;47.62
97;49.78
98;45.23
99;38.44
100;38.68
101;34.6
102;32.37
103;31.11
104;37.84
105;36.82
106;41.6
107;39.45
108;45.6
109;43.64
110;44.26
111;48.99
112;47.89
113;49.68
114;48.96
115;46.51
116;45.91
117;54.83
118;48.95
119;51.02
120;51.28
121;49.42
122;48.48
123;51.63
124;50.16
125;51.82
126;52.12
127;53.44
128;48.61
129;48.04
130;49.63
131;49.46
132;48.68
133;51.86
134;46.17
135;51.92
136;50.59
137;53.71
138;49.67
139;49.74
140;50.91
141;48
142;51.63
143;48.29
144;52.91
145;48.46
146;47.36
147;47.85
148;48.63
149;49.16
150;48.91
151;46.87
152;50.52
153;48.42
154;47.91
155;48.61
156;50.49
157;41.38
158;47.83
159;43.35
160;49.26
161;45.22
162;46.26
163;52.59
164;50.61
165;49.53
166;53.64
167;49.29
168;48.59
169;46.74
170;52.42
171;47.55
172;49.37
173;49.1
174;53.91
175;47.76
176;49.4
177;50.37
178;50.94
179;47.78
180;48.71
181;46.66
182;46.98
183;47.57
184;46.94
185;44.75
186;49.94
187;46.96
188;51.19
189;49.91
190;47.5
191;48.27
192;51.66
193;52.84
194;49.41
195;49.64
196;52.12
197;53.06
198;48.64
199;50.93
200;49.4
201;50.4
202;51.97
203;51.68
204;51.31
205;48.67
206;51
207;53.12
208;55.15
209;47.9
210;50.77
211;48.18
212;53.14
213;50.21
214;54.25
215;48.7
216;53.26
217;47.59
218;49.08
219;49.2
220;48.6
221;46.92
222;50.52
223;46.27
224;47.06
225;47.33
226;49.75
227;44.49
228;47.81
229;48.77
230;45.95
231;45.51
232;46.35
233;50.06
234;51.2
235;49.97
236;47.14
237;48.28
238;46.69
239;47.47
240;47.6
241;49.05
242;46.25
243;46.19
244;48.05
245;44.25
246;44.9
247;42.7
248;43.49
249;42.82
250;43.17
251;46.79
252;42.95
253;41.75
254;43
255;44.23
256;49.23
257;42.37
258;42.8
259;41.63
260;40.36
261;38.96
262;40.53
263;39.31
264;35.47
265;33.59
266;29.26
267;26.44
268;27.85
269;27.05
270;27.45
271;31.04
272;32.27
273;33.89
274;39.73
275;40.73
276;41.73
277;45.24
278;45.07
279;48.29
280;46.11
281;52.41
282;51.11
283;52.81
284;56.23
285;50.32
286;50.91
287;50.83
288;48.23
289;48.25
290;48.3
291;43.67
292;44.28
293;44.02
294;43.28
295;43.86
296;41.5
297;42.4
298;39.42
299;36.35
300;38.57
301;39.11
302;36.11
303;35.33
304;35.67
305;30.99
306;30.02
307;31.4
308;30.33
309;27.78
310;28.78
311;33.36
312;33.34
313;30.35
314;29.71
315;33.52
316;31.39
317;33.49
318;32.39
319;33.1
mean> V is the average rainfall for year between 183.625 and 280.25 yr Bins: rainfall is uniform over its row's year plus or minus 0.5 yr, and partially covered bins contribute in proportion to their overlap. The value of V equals 45.7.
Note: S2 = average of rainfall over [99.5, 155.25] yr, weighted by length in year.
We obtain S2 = 47.5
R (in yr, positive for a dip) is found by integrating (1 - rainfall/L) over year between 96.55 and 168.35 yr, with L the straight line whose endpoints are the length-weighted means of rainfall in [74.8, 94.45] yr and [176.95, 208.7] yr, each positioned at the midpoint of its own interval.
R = 4.8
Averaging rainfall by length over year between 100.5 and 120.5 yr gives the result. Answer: 44.1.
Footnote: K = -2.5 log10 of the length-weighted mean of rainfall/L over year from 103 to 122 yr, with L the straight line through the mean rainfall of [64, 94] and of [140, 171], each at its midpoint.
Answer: 0.09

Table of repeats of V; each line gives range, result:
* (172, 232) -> 49.4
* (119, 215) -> 49.6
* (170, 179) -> 49.8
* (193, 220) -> 50.7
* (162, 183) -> 49.5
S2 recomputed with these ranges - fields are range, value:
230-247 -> 47.3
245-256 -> 43.9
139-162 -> 48.3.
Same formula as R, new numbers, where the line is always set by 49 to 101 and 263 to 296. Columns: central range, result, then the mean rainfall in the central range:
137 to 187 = -1.58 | 48.8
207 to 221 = -1.73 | 50.4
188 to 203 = -1.56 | 50.5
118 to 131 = -0.35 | 50.4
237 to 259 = -0.88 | 45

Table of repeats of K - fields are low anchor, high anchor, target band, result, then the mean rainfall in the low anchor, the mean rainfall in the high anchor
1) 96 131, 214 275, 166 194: -0.10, 45.9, 43.4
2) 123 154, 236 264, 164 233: -0.06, 49.8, 44.1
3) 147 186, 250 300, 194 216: -0.11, 48.5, 41.9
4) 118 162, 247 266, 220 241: -0.11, 49.3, 41.5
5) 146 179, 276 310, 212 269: 0.01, 48.8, 42.5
